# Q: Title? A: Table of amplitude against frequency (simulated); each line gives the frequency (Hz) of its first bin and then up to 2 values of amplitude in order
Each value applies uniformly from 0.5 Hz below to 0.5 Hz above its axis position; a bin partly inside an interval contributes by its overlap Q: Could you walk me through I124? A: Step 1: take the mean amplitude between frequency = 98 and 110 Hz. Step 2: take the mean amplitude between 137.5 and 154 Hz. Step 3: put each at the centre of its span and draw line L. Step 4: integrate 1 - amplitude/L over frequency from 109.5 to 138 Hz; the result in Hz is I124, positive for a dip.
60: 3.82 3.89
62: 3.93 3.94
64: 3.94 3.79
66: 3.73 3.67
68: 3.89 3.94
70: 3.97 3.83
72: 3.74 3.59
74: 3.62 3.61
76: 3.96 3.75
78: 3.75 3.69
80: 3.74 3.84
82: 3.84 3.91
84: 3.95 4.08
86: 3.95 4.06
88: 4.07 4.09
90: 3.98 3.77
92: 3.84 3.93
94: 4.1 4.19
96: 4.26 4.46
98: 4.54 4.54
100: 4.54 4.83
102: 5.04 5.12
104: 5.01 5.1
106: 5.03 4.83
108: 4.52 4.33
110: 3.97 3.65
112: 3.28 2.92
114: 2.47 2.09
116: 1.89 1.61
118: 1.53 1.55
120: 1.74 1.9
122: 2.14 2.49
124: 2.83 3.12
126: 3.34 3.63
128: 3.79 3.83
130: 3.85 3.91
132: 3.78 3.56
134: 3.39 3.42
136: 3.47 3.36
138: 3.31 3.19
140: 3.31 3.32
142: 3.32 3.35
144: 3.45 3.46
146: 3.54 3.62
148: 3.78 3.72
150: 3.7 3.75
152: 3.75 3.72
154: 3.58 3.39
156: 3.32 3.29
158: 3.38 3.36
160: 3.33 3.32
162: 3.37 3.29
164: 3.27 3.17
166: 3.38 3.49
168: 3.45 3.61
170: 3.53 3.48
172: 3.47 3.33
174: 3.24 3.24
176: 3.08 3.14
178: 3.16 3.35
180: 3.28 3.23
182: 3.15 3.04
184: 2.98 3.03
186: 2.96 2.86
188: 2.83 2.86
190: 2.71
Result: 8.1 Hz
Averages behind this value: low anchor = 4.76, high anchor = 3.52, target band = 2.95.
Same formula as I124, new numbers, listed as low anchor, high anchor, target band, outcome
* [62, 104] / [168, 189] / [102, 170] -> 3.2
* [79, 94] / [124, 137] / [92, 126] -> 1.8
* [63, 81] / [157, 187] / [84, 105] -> -3.8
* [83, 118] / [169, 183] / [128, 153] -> 0.3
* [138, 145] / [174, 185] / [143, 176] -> -2.1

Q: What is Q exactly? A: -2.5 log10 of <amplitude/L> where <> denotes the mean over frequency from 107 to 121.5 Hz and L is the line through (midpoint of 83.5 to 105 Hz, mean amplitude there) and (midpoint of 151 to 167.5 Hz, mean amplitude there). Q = 0.42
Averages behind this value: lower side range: 4.32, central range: 2.75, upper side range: 3.41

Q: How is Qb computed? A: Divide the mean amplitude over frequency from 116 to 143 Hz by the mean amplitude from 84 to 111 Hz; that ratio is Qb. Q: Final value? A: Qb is 0.69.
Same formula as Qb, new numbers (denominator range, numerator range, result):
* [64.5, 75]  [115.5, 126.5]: 0.58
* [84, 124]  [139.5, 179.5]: 0.93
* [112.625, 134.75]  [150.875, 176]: 1.22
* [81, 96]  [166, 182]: 0.84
